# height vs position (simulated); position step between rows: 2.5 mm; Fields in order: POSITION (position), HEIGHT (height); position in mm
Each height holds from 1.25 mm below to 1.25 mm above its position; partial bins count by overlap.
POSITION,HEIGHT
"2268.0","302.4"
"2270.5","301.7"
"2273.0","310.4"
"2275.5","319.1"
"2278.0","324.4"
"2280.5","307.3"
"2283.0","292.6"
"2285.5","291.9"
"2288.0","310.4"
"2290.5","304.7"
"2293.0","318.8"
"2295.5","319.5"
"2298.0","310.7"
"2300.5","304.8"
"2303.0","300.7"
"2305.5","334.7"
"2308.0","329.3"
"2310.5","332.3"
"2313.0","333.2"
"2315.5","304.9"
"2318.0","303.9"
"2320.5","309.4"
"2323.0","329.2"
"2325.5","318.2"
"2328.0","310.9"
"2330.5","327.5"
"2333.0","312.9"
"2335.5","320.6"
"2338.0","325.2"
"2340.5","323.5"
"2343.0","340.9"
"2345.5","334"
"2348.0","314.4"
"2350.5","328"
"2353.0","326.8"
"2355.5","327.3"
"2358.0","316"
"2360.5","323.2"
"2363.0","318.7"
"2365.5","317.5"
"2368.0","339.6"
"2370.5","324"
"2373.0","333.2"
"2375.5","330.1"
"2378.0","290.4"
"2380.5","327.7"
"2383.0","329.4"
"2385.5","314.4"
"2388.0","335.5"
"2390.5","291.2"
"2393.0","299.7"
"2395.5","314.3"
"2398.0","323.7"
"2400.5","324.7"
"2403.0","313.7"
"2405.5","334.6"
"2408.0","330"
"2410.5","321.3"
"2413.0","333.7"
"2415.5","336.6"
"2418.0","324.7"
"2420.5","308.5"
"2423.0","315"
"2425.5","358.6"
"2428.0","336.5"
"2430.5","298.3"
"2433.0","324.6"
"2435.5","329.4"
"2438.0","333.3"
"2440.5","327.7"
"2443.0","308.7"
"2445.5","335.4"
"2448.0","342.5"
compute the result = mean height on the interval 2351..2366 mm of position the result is 322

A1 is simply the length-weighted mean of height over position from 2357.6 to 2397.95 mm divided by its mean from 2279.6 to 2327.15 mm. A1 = 1.02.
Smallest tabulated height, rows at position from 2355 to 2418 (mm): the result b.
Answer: 290.4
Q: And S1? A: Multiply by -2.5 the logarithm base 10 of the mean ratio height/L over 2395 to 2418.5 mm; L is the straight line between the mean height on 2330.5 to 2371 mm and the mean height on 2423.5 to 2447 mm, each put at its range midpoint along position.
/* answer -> 0.002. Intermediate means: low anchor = 325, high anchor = 328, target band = 326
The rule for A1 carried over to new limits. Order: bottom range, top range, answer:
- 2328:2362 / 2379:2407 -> 0.98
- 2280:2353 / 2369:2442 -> 1.02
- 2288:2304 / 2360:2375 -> 1.05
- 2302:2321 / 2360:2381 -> 1.01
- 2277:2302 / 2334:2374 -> 1.06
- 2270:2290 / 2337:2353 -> 1.07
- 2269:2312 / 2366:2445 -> 1.03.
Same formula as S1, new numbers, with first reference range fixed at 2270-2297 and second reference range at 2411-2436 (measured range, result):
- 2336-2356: -0.035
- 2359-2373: -0.020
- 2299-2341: -0.017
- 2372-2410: 0.010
